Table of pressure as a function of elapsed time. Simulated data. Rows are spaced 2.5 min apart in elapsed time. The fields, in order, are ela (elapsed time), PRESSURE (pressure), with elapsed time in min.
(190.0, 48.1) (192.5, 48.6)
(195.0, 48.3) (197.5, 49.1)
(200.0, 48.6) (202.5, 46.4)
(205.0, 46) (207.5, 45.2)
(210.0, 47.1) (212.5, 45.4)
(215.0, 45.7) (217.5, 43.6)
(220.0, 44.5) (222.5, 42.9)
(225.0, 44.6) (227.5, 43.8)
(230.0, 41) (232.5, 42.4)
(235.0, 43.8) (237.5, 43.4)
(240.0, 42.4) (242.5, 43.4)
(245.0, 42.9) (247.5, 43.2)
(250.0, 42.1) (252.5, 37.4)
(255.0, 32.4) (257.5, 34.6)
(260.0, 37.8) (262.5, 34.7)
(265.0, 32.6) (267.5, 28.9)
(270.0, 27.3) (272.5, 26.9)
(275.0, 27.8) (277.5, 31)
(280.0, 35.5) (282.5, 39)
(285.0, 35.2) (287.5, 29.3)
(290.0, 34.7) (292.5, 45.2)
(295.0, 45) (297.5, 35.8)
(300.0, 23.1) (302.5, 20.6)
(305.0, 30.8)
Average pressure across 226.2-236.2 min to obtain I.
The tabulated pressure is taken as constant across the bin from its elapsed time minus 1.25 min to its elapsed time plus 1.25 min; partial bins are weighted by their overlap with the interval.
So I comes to 42.8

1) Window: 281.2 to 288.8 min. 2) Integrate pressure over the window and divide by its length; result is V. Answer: 34.5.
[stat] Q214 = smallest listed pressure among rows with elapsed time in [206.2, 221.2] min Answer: 43.6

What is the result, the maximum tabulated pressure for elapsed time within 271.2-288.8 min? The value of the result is 39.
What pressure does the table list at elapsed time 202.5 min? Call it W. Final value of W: 46.4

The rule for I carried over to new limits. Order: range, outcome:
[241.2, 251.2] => 42.9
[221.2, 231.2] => 43.1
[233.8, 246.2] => 43.2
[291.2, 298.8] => 41.8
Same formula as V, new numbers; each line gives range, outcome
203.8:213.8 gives 45.9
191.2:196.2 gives 48.4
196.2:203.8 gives 48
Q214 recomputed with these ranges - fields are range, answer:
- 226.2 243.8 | 41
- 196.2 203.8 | 46.4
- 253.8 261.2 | 32.4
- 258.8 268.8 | 28.9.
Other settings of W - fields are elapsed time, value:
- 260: 37.8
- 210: 47.1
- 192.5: 48.6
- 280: 35.5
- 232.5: 42.4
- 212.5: 45.4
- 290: 34.7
